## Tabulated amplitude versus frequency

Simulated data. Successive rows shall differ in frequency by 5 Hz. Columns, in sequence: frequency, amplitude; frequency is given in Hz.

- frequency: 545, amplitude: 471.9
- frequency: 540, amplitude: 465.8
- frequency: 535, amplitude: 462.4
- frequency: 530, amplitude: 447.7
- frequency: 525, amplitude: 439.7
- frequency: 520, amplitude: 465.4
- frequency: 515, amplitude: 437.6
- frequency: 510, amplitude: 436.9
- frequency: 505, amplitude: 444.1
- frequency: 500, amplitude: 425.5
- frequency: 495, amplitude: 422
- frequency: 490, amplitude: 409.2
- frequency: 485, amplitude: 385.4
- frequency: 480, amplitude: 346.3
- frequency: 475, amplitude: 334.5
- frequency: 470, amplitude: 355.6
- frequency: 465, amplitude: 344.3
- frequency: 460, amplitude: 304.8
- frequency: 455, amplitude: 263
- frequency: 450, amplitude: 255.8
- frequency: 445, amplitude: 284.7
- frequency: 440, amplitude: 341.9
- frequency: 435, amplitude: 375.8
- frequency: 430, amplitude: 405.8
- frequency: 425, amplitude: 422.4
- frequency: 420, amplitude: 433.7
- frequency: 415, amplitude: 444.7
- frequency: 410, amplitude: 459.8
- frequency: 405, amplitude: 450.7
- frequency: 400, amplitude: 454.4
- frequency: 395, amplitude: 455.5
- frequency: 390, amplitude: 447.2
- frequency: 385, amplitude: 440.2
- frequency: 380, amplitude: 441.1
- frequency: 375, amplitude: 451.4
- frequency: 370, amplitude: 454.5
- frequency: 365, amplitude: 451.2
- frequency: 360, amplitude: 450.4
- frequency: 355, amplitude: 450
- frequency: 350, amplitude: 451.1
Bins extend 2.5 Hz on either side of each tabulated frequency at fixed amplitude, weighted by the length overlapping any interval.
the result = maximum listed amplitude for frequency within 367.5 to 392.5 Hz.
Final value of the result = 454.5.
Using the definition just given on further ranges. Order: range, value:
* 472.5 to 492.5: 409.2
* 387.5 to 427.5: 459.8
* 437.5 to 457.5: 341.9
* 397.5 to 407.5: 454.4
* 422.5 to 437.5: 422.4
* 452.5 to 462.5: 304.8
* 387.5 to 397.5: 455.5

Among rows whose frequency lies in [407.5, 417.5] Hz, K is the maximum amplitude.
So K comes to 459.8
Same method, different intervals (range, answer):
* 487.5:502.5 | 425.5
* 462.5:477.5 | 355.6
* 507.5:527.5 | 465.4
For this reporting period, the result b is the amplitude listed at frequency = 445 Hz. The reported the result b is 284.7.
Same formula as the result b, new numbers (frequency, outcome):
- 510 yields 436.9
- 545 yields 471.9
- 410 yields 459.8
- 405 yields 450.7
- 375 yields 451.4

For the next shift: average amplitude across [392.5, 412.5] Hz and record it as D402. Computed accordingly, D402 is 455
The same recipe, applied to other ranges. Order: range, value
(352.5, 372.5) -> 452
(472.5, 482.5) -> 340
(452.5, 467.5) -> 304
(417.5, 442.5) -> 396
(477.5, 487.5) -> 366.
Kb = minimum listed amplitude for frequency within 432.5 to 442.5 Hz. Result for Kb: 341.9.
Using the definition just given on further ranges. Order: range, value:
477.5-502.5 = 346.3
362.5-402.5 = 440.2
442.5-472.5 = 255.8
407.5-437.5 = 375.8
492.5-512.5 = 422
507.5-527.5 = 436.9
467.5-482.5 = 334.5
